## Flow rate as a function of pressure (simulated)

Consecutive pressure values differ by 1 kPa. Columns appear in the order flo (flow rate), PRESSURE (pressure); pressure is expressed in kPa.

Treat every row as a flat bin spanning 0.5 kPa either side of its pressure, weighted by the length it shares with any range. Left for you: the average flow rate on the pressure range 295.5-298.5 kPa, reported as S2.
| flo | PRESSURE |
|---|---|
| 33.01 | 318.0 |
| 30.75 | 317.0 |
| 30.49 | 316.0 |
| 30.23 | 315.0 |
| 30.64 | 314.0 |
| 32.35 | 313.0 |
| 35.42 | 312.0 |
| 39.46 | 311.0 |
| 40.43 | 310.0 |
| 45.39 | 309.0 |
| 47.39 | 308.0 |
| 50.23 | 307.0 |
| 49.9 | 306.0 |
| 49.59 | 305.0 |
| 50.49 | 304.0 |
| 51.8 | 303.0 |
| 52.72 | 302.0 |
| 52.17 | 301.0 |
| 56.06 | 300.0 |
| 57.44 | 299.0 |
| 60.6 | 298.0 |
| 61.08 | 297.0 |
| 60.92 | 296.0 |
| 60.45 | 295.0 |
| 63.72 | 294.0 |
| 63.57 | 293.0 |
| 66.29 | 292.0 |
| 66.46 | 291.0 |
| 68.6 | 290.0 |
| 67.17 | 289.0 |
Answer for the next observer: 60.9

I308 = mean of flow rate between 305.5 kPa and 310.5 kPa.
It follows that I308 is 46.7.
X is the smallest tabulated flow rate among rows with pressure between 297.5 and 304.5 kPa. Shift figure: 50.49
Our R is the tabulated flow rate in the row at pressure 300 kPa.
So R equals 56.06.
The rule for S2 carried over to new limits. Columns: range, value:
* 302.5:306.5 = 50.4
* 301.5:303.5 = 52.3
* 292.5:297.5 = 61.9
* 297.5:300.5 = 58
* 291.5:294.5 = 64.5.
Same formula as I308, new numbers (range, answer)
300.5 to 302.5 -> 52.4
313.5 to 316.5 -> 30.5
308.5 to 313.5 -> 38.6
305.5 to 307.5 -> 50.1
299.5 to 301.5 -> 54.1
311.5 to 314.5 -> 32.8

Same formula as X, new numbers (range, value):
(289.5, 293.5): 63.57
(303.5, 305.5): 49.59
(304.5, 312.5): 35.42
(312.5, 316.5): 30.23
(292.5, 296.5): 60.45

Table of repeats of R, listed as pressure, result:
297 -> 61.08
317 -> 30.75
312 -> 35.42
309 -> 45.39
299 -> 57.44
